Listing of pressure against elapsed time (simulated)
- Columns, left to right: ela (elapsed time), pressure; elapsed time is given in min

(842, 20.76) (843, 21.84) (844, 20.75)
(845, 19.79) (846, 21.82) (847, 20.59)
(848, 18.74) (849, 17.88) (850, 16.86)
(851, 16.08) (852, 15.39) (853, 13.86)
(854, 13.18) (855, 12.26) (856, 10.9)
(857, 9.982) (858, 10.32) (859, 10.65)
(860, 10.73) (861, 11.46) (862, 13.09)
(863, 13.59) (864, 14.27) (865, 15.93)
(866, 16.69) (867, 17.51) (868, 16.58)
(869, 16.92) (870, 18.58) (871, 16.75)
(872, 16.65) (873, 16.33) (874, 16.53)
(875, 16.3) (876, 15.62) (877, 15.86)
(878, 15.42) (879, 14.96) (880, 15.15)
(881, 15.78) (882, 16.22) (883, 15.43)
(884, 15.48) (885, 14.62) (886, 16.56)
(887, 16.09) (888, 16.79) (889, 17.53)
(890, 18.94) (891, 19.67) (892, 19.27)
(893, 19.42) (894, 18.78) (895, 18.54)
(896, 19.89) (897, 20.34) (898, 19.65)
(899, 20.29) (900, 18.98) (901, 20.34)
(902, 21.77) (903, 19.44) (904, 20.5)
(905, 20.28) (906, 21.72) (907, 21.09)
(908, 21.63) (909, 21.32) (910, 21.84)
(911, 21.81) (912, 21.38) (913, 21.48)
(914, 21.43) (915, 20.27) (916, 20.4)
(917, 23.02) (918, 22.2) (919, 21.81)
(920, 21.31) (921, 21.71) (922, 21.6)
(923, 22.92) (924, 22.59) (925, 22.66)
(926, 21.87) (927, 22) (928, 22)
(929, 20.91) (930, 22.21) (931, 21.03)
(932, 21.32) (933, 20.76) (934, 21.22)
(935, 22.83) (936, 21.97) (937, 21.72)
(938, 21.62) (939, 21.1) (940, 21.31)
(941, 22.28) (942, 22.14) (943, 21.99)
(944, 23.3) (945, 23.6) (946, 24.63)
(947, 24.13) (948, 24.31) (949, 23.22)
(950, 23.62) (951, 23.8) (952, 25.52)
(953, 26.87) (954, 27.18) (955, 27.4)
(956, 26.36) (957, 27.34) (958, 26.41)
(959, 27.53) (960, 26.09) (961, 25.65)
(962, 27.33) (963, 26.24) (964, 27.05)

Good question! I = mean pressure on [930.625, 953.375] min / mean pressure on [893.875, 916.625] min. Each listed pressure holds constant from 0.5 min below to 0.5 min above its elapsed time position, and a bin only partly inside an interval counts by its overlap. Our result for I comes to 1.1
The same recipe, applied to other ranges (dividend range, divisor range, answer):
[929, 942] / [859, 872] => 1.43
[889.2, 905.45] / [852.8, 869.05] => 1.48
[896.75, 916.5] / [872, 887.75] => 1.32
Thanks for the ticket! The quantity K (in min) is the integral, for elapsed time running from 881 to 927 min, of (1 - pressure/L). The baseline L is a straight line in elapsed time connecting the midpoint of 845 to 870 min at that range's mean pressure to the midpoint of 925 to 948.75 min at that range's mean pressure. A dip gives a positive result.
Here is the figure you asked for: -1.76 min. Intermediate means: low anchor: 15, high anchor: 22.2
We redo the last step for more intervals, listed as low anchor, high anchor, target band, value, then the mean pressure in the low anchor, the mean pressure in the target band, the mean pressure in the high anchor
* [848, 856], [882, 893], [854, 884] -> 2.57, 15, 14.7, 17.1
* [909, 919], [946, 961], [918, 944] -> 1.62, 21.5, 21.8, 25.7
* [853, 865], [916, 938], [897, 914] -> -1.89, 12.1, 20.8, 21.8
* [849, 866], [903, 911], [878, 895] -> 0.94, 13.3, 16.9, 21.1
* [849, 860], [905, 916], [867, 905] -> 0.05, 13.1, 17.7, 21.3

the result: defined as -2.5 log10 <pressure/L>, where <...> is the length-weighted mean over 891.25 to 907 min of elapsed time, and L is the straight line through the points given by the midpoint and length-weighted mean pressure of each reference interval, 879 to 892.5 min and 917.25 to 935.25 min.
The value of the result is -0.091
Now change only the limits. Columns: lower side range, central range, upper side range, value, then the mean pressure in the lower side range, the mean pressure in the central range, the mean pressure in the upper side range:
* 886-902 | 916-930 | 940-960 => 0.00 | 19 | 22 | 24.8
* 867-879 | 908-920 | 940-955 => -0.05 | 16.5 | 21.5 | 24.1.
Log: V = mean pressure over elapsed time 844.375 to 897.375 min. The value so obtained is 16.1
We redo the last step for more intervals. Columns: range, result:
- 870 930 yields 19.4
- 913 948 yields 22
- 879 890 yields 16.1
